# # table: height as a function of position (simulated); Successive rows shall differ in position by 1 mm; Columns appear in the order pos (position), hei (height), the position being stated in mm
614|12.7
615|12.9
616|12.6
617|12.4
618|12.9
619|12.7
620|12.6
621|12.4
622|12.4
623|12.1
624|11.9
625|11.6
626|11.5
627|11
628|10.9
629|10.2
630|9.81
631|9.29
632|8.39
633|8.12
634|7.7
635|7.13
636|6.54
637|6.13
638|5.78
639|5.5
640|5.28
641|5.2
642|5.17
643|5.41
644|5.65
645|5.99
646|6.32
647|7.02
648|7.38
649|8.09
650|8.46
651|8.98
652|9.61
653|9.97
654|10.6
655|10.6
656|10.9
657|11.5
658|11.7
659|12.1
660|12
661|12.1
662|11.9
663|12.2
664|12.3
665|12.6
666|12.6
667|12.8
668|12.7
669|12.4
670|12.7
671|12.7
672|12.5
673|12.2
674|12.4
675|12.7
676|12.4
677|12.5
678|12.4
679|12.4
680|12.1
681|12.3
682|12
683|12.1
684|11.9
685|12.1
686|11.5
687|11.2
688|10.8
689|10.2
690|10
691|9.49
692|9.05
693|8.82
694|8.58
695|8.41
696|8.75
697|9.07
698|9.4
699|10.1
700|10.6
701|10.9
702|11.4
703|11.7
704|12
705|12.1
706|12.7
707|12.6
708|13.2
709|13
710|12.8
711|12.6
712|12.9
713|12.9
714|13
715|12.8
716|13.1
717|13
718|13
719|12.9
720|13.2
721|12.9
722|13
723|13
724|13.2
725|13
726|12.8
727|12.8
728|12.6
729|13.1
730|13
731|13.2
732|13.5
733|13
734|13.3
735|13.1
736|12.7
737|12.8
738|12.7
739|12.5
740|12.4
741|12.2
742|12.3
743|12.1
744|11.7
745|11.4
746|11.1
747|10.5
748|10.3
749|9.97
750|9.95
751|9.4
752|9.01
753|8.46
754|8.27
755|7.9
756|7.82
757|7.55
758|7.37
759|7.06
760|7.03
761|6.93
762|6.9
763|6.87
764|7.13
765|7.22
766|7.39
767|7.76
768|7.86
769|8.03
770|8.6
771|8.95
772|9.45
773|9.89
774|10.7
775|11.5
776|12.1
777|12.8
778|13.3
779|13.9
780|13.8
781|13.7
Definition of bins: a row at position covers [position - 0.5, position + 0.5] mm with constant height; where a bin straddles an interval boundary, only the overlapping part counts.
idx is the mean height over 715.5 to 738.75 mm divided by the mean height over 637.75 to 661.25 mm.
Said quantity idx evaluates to 1.6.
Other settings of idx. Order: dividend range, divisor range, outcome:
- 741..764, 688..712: 0.84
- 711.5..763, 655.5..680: 0.92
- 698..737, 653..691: 1.06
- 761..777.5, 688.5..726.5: 0.76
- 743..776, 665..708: 0.78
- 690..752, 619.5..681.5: 1.16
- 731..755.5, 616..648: 1.27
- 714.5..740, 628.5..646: 1.88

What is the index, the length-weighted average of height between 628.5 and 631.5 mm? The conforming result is 9.77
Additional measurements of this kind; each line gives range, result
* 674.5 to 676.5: 12.6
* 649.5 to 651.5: 8.72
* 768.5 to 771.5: 8.53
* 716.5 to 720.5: 13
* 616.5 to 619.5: 12.7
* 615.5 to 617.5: 12.5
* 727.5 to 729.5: 12.8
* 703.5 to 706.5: 12.3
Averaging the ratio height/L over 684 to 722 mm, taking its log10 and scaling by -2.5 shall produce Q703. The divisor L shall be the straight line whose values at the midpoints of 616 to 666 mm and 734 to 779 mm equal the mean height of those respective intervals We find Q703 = -0.17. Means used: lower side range 9.61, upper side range 9.88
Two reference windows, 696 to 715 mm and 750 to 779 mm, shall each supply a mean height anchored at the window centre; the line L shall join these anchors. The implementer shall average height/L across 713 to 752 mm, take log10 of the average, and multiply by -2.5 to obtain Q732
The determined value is -0.184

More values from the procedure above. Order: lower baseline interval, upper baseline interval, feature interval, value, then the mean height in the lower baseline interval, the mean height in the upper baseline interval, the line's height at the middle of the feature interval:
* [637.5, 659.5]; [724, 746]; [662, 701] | -0.169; 8.05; 12.7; 9.81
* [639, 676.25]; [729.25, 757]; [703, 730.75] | -0.179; 10.1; 11.2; 10.9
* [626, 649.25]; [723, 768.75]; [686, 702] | -0.096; 7.39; 10.4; 8.98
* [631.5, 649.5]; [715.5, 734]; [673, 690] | -0.228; 6.49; 13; 9.67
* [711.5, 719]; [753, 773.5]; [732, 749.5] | -0.176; 13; 7.82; 10.2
